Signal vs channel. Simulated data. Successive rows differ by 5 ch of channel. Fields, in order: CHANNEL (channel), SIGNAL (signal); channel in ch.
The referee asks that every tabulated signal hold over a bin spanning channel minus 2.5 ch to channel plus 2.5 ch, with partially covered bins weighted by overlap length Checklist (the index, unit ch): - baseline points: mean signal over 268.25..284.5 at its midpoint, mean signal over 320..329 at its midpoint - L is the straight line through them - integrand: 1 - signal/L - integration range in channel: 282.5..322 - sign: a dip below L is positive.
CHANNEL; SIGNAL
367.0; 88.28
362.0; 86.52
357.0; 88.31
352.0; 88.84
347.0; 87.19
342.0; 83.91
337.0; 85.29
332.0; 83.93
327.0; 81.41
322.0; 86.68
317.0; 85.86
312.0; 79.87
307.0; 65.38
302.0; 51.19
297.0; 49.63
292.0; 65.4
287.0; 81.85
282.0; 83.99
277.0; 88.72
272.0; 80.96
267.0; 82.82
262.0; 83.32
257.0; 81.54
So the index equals 6.48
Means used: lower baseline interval 84.4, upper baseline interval 84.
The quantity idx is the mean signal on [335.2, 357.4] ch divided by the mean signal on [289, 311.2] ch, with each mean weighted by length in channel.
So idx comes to 1.44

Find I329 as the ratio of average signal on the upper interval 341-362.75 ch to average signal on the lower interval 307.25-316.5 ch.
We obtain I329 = 1.12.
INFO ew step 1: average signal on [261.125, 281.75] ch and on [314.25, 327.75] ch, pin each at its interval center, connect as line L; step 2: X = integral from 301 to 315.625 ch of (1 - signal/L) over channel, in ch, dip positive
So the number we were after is 2.80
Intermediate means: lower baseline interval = 84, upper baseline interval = 85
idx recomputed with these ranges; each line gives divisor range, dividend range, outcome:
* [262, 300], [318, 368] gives 1.13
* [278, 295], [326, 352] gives 1.10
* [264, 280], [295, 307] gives 0.64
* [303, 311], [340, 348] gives 1.30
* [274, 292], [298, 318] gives 0.83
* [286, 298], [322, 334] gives 1.27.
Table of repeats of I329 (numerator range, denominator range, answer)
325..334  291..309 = 1.45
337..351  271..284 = 1.01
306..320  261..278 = 0.94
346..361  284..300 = 1.34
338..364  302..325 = 1.14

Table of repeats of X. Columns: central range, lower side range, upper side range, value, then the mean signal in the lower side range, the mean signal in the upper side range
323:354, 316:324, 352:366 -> 0.7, 86.3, 87.8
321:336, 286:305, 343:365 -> -1.6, 60.5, 87.5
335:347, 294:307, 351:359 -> -0.8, 53.9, 88.5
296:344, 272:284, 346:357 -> 6.1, 85.3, 88.2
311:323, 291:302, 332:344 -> -2.6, 55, 84.5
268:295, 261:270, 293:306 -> -4.1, 82.9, 53.9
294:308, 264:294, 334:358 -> 4.8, 80.9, 86.5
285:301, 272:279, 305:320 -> 3.6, 85.9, 77.7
